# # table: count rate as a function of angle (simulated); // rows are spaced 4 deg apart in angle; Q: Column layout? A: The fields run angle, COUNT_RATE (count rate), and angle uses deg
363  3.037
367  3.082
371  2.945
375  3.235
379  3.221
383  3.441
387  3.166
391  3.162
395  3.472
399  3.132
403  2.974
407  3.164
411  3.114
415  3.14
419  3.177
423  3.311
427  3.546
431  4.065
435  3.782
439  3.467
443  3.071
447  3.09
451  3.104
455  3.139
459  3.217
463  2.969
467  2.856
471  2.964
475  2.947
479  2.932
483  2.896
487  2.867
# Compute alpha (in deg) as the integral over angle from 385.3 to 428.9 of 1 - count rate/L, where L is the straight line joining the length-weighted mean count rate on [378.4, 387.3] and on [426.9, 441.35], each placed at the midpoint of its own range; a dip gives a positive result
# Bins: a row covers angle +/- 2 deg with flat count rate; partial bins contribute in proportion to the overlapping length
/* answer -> 3.6 deg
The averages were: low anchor 3.31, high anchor 3.72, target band 3.21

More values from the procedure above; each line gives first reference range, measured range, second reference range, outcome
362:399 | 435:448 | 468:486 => -1.20 deg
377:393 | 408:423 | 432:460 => 0.48 deg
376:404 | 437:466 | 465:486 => -1.30 deg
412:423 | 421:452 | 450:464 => -2.84 deg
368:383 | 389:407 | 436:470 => -0.13 deg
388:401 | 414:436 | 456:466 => -2.37 deg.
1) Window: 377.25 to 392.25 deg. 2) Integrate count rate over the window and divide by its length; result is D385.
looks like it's 3.25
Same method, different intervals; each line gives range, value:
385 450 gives 3.3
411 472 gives 3.26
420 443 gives 3.57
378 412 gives 3.21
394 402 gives 3.24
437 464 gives 3.16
